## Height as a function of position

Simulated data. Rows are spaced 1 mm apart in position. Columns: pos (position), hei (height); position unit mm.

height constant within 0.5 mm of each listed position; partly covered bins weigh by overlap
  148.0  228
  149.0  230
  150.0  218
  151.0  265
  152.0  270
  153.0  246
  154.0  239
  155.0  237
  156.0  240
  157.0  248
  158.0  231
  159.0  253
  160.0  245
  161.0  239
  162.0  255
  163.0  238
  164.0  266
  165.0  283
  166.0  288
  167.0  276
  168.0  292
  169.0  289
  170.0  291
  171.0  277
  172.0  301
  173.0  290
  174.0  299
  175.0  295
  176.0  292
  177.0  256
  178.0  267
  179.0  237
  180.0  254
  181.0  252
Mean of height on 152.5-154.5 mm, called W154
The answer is 242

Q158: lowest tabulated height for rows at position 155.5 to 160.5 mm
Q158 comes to 231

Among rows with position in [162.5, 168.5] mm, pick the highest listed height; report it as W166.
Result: 292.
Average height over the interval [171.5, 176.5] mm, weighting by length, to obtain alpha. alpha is 295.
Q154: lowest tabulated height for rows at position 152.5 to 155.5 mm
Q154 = 237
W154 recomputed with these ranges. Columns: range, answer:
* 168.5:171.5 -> 286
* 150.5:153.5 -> 260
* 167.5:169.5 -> 290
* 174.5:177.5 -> 281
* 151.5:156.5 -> 246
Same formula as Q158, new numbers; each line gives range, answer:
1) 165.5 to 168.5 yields 276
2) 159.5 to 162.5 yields 239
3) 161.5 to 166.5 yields 238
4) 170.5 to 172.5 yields 277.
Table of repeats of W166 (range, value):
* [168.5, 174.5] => 301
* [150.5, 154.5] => 270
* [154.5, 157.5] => 248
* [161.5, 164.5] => 266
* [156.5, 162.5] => 255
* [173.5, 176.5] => 299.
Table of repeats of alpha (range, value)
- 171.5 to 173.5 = 296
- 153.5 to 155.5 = 238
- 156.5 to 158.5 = 240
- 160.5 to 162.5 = 247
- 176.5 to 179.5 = 253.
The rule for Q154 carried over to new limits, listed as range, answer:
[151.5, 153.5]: 246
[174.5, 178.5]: 256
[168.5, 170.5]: 289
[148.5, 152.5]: 218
